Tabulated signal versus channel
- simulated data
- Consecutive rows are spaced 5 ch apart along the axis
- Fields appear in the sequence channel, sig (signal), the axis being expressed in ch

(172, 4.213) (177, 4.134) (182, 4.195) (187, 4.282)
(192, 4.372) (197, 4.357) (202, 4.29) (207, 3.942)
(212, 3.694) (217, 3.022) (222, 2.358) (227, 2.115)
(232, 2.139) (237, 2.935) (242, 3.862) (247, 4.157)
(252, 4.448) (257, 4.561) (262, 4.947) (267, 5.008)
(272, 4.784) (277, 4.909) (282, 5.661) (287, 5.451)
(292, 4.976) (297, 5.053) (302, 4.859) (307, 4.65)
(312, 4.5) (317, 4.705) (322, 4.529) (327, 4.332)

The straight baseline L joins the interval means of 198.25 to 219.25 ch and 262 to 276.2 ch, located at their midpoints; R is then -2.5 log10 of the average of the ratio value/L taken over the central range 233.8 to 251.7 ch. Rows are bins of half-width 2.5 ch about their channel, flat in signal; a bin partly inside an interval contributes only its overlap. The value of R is 0.199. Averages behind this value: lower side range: 3.78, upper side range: 4.91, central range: 3.69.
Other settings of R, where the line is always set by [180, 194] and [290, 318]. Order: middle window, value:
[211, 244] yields 0.496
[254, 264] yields -0.031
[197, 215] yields 0.094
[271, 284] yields -0.102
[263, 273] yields -0.065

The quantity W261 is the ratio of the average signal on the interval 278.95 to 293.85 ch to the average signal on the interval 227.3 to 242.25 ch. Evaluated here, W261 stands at 2.0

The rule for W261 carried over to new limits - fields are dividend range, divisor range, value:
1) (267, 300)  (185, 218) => 1.27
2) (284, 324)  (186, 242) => 1.43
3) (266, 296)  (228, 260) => 1.41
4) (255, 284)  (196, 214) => 1.23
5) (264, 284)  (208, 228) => 1.73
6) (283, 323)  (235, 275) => 1.12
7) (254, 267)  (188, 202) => 1.10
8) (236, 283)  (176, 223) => 1.16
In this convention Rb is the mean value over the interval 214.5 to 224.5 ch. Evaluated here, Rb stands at 2.69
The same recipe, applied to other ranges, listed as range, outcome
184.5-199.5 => 4.34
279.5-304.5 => 5.2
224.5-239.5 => 2.4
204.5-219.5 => 3.55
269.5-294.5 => 5.16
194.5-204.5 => 4.32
